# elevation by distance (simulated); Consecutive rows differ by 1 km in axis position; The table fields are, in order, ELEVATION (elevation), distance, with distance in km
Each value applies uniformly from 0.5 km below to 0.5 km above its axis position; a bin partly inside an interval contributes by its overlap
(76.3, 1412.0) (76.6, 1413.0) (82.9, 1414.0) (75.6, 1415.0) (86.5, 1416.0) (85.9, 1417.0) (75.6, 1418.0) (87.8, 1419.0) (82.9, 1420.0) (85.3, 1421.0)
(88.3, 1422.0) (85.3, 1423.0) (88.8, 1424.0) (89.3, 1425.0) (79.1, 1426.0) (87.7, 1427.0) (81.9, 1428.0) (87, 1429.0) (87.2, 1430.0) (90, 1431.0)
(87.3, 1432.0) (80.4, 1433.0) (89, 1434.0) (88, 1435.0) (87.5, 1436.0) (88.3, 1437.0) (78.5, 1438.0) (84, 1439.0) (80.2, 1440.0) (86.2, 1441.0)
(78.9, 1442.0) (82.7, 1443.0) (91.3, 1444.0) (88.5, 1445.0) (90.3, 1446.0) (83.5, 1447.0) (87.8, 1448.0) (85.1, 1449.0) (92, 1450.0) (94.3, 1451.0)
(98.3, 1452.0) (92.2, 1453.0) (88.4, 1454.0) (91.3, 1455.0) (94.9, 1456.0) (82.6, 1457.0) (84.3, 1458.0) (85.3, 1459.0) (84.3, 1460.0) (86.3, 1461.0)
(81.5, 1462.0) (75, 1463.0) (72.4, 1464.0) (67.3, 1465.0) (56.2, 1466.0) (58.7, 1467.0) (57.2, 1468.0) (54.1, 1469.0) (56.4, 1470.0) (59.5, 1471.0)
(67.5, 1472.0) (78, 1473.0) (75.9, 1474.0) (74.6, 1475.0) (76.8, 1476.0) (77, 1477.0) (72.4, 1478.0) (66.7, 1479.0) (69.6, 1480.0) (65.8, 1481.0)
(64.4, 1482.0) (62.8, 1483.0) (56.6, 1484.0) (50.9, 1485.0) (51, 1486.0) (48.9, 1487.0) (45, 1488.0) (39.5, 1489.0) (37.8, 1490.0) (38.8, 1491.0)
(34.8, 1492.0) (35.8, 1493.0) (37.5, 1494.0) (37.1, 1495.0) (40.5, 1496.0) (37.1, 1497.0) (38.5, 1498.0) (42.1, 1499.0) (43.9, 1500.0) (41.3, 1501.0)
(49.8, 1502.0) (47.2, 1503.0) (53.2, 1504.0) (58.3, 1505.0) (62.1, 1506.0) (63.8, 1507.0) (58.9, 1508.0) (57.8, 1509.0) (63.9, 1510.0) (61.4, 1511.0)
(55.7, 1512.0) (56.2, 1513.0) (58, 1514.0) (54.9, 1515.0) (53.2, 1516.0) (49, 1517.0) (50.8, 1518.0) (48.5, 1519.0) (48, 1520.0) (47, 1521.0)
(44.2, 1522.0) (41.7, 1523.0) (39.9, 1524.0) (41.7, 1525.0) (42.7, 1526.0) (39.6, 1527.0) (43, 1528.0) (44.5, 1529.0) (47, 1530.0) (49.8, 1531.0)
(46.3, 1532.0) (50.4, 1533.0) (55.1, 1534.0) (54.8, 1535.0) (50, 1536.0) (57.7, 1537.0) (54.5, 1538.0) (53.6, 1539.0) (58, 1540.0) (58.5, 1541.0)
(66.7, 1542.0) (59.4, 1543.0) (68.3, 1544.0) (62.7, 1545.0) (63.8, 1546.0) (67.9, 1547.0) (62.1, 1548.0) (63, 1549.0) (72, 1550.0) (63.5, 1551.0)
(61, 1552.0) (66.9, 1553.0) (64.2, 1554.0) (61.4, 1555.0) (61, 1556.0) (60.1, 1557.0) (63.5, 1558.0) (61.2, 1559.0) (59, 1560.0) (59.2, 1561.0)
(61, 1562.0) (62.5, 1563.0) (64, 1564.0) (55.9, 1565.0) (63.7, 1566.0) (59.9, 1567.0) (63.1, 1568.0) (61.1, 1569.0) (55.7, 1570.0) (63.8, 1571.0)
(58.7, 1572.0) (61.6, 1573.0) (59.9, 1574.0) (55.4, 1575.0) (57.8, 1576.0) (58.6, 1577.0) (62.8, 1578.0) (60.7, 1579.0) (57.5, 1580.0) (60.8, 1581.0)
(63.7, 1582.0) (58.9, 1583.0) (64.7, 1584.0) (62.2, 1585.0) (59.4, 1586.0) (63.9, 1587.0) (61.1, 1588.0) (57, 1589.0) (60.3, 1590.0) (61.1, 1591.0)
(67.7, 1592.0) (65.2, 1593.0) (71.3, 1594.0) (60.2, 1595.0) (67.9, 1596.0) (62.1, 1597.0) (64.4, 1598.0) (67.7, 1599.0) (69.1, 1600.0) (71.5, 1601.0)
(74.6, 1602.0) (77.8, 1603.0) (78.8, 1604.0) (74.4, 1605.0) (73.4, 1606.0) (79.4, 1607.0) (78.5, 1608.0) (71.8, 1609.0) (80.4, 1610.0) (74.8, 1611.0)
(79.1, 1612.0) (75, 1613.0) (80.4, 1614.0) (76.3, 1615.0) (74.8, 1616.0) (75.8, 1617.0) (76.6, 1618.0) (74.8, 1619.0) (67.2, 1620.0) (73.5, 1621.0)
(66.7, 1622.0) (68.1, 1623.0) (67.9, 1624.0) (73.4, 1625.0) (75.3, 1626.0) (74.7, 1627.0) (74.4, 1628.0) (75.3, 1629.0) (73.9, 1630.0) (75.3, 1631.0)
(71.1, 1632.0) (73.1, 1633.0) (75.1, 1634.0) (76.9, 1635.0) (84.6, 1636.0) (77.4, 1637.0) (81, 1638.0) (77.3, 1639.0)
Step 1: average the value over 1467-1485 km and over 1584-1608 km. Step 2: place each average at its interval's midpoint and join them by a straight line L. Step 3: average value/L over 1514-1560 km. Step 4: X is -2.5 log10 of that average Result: 0.21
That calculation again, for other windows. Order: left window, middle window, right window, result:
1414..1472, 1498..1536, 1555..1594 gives 0.36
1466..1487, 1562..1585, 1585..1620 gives 0.14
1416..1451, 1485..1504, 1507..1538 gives 0.42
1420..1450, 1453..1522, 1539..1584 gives 0.27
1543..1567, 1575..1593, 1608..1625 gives 0.12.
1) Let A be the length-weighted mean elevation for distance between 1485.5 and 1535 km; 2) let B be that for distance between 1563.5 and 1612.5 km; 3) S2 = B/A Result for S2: 1.4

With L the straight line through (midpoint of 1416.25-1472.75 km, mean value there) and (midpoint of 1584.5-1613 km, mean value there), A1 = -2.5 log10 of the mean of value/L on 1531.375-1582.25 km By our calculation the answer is 0.20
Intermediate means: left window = 82.1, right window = 69.2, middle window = 60.2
